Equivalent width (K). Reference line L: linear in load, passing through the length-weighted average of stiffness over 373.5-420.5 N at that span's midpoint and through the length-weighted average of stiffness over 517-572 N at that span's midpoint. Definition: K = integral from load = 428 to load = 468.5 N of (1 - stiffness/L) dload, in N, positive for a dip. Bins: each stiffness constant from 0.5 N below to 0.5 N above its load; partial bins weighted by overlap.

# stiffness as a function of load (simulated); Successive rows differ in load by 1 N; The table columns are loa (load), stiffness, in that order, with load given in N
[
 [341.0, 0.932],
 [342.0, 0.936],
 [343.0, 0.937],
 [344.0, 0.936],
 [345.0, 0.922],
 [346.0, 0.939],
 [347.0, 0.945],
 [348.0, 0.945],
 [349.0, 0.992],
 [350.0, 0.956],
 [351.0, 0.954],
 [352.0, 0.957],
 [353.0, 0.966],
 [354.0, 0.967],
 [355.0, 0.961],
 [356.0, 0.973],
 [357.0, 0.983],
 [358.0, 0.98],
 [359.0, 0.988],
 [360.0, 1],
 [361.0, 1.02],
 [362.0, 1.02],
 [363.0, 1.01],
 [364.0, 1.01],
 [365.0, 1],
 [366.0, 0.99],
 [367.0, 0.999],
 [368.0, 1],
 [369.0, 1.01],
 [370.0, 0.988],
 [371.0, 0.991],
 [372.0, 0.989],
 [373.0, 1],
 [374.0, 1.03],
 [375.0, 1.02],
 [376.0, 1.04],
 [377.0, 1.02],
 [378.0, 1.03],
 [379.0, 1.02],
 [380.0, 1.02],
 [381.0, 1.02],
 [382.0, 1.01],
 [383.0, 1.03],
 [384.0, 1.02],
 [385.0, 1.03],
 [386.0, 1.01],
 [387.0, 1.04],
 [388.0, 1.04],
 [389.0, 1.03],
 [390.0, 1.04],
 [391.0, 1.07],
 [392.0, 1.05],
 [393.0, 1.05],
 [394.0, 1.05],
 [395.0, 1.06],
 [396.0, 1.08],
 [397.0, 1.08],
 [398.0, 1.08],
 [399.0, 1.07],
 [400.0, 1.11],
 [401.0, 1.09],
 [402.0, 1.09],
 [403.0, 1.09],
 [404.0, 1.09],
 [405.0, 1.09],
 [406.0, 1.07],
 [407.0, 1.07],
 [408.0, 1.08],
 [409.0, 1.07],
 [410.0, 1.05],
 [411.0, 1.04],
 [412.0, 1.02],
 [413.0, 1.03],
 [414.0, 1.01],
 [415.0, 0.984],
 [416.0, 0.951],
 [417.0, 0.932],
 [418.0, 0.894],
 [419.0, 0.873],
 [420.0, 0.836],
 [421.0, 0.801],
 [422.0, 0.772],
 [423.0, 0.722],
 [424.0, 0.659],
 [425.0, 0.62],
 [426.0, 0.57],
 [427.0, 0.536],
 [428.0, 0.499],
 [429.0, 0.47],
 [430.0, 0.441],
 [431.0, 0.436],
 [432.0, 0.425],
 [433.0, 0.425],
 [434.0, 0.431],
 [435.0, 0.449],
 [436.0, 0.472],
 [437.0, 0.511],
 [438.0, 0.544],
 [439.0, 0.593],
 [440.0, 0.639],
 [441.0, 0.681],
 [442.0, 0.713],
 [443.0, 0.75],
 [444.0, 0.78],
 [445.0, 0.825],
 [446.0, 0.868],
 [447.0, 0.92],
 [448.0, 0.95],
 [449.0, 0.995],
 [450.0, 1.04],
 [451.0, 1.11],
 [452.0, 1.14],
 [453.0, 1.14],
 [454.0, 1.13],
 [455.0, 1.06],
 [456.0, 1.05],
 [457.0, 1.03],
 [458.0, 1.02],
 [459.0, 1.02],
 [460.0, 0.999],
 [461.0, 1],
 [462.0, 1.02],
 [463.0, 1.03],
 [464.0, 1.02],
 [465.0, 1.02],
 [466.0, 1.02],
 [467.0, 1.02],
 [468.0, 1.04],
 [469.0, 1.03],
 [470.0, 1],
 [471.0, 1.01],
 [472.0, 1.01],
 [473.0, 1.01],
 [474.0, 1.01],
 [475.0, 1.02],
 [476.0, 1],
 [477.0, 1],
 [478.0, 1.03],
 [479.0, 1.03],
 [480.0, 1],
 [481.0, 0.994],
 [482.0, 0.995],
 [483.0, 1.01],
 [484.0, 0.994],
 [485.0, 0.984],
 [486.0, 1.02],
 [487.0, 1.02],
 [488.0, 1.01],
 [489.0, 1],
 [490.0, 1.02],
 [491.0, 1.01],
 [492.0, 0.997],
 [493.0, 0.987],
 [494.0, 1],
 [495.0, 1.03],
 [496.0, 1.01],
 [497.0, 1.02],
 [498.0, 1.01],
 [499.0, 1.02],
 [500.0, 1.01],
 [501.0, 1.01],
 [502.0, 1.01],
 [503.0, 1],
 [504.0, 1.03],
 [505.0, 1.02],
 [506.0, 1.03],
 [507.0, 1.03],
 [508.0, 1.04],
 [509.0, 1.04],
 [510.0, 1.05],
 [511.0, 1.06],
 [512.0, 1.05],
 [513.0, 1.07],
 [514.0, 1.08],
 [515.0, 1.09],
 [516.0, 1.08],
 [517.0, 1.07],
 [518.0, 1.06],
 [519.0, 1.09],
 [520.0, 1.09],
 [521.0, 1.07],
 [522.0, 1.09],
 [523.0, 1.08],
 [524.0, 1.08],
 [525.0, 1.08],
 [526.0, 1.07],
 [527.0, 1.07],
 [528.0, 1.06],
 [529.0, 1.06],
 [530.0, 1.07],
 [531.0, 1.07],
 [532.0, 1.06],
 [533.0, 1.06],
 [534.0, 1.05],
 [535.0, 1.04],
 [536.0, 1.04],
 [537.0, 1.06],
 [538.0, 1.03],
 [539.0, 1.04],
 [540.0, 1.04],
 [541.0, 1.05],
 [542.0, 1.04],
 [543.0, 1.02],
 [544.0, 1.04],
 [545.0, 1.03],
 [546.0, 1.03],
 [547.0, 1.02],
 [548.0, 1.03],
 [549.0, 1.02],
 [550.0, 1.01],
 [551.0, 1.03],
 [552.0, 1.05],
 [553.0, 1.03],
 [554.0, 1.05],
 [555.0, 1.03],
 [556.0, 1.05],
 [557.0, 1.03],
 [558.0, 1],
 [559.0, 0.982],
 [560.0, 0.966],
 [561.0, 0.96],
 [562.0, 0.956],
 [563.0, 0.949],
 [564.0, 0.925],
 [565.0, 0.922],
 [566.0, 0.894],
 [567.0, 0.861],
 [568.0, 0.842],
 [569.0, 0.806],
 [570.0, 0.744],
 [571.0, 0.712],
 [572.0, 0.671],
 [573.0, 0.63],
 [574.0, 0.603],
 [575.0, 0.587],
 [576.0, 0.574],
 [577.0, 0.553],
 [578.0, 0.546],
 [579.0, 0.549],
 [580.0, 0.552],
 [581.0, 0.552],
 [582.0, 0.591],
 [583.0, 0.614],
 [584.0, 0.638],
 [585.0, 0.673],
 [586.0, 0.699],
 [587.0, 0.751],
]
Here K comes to 7.8 N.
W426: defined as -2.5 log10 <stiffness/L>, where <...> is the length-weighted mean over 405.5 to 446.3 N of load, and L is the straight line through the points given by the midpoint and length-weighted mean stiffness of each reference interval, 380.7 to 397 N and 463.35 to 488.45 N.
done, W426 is 0.352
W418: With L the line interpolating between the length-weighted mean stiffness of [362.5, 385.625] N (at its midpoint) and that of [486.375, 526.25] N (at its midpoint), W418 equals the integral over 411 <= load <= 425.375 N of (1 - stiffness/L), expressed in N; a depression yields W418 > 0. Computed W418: 2.1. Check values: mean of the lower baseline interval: 1.01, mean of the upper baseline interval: 1.04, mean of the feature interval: 0.873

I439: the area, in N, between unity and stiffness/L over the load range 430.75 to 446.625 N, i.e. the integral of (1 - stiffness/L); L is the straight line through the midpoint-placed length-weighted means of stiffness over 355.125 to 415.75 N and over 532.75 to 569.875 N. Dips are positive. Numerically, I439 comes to 6.5 N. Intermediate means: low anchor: 1.03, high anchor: 0.997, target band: 0.601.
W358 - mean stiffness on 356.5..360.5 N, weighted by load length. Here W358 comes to 0.988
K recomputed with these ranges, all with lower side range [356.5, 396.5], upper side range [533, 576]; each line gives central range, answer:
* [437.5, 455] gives 2.0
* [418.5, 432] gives 5.1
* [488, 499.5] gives -0.5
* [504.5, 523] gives -1.9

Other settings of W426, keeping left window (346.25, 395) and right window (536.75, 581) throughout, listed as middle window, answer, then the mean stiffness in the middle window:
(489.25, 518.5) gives -0.12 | 1.03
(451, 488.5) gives -0.09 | 1.03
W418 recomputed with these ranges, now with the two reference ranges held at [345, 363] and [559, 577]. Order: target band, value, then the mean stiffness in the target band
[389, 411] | -3.2 N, 1.07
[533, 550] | -4.5 N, 1.04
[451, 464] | -2.4 N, 1.05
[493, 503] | -1.8 N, 1.01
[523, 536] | -3.7 N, 1.06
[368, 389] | -1.4 N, 1.02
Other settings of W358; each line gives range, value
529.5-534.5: 1.06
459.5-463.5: 1.01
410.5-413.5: 1.03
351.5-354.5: 0.963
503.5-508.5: 1.03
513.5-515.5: 1.08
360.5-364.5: 1.02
